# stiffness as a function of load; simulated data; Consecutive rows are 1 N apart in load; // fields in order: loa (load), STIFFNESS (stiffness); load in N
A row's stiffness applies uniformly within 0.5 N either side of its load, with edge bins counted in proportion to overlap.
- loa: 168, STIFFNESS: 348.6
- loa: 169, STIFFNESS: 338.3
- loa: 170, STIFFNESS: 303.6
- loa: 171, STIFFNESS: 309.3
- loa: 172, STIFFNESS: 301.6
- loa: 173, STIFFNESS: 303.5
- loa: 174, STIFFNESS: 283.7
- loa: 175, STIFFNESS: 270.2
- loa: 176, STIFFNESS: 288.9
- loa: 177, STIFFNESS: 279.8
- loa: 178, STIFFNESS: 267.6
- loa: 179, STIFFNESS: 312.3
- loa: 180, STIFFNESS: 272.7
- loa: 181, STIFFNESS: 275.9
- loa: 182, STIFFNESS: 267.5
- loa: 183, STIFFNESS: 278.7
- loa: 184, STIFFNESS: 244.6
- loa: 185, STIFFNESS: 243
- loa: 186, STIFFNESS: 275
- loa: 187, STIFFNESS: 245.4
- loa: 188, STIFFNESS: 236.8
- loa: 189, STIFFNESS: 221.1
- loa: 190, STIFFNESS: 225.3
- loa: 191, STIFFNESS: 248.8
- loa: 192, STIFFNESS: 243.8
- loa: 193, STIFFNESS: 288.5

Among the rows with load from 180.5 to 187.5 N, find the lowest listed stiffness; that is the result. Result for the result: 243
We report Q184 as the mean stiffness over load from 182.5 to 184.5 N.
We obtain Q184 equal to 262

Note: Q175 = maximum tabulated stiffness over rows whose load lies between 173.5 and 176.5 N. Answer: 288.9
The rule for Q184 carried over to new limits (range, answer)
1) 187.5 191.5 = 233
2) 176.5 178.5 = 274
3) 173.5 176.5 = 281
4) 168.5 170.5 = 321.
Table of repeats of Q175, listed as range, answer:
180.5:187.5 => 278.7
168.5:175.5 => 338.3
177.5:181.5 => 312.3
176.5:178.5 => 279.8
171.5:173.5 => 303.5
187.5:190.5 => 236.8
